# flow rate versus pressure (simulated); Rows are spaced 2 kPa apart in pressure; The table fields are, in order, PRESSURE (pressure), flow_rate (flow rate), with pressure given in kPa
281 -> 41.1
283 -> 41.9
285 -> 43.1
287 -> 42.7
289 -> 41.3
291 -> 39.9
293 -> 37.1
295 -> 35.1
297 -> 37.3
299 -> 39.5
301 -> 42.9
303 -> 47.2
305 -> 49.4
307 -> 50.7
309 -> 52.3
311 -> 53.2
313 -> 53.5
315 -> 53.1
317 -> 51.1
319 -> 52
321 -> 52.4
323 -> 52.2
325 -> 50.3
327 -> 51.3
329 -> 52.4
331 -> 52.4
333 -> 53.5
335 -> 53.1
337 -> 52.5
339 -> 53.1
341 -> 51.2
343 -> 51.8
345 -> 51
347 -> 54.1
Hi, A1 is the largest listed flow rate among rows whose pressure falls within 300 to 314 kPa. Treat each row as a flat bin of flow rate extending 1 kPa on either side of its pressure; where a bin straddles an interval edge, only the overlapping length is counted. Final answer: 53.5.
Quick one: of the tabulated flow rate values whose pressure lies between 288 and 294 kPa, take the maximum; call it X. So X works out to 41.3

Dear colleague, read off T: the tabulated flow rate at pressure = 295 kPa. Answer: 35.1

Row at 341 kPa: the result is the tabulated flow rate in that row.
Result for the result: 51.2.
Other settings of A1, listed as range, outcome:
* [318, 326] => 52.4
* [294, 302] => 42.9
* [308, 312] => 53.2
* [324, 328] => 51.3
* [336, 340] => 53.1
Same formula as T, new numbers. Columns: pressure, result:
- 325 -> 50.3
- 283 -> 41.9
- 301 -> 42.9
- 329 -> 52.4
